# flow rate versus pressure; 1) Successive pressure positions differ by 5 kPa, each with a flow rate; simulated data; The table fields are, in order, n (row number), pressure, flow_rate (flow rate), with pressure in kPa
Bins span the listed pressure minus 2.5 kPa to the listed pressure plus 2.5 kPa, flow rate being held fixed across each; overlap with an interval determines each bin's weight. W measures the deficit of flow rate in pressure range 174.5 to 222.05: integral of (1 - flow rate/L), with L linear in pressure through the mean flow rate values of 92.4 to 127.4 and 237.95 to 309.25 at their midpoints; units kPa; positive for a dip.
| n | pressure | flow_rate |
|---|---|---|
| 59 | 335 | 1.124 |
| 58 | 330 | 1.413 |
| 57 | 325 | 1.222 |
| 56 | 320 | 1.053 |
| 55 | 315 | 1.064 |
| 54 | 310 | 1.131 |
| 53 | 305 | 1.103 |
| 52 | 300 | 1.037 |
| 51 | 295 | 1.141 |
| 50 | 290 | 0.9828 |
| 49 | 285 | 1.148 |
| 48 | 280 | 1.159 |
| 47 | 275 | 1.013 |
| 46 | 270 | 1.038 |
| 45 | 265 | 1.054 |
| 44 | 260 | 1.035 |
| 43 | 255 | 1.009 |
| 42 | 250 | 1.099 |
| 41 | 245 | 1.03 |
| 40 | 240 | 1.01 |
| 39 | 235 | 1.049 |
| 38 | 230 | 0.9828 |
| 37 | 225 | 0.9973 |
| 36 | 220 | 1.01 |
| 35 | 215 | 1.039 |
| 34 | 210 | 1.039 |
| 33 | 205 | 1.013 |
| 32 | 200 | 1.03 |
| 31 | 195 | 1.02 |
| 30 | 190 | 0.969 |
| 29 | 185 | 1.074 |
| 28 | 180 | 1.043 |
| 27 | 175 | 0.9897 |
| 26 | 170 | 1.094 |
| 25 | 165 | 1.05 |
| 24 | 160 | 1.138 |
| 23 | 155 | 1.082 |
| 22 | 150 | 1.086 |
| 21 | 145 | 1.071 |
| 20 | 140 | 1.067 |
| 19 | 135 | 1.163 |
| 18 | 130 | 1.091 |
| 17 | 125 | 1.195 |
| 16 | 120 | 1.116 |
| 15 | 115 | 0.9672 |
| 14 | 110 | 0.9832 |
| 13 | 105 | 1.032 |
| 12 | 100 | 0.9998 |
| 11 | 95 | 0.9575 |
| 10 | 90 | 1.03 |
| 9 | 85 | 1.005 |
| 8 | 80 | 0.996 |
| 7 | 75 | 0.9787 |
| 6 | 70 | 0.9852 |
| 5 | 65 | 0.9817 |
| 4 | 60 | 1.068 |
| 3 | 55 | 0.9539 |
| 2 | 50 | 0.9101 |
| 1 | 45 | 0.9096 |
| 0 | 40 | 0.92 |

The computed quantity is 1.2 kPa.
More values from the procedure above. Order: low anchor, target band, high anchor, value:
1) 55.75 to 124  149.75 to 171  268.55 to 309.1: -1.1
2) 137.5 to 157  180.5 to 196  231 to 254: 0.5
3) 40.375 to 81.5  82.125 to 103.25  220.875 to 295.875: -0.4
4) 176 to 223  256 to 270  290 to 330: 0.5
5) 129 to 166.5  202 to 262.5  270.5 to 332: 4.4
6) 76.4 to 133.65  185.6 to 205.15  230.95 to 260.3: 0.4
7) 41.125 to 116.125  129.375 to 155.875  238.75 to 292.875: -2.3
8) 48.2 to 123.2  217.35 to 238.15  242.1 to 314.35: 0.8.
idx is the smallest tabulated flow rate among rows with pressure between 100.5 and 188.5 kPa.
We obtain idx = 0.9672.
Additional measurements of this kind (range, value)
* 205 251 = 0.9828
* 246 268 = 1.009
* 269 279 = 1.013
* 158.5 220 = 0.969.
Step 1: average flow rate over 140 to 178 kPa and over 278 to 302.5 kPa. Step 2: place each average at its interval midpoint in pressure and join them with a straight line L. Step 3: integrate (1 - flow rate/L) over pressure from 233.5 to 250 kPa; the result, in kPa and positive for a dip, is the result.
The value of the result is 0.7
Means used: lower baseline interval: 1.07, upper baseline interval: 1.09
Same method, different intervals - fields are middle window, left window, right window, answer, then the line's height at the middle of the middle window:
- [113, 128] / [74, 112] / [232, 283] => -1.3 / 1.01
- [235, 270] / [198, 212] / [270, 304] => 0.5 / 1.06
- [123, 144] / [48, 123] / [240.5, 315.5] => -2.2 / 1.02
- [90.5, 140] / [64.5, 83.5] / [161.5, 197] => -2.4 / 1.01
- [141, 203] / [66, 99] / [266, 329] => -1.1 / 1.04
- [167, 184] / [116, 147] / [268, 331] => 1.0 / 1.11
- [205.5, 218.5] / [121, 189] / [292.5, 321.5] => 0.7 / 1.09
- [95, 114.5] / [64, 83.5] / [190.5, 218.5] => 0.0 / 0.995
